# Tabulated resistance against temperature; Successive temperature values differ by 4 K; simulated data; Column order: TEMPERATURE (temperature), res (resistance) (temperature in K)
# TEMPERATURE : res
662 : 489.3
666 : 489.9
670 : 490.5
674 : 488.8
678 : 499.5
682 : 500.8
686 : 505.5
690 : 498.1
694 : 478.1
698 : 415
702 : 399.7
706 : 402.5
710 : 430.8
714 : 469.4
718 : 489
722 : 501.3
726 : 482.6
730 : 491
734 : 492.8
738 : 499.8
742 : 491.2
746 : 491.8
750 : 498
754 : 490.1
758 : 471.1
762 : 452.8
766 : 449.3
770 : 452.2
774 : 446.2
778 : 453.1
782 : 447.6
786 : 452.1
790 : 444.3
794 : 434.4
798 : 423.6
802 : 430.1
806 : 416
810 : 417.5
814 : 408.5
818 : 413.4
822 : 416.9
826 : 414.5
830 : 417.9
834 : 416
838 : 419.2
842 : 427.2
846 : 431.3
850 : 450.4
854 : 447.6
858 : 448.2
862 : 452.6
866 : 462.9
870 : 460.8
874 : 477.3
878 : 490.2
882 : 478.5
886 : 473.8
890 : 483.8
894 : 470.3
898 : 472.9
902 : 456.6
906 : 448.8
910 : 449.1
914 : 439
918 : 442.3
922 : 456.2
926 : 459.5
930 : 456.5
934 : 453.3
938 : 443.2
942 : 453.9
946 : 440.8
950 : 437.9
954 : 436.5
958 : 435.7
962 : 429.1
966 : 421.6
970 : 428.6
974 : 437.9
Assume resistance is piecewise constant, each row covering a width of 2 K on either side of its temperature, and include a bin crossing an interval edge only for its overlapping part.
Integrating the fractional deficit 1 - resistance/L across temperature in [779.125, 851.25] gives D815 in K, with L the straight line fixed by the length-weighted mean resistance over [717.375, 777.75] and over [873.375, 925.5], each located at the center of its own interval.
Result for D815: 7.0 K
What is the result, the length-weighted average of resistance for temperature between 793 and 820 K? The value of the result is 420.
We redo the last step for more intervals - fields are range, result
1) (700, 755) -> 473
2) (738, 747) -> 493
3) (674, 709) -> 463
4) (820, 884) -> 444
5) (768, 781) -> 450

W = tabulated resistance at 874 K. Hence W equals 477.3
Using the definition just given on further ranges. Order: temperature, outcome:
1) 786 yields 452.1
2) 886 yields 473.8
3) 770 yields 452.2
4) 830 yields 417.9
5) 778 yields 453.1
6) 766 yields 449.3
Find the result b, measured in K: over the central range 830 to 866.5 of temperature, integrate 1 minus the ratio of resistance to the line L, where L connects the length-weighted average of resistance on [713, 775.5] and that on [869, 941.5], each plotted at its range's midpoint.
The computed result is 2.4 K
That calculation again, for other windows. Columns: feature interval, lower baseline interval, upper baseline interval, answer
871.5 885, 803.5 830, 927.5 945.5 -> -1.5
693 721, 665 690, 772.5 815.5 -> 2.3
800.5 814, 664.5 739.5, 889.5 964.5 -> 1.3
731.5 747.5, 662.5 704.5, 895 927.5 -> -0.8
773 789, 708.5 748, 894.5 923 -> 0.9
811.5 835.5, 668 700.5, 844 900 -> 2.8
